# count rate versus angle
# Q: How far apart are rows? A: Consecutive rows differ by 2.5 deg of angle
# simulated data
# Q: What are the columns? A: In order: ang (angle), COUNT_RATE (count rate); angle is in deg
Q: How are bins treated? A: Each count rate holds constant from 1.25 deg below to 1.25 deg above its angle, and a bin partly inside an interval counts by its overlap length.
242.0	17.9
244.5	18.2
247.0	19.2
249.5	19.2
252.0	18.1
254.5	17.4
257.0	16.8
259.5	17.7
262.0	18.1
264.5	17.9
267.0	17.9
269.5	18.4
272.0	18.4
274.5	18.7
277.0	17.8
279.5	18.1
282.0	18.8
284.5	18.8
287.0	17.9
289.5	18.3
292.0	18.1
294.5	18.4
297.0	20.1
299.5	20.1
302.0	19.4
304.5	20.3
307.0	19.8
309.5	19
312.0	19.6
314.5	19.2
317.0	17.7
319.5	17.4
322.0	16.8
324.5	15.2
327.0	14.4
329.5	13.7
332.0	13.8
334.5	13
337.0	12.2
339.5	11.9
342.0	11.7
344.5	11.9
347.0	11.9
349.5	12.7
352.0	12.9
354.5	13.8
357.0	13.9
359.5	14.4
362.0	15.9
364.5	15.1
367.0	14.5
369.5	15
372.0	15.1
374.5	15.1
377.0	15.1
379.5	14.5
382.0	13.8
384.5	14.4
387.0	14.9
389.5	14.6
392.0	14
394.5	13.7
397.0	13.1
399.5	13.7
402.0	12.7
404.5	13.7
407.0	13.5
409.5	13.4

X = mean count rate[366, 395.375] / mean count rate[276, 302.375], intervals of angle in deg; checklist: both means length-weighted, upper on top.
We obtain 0.78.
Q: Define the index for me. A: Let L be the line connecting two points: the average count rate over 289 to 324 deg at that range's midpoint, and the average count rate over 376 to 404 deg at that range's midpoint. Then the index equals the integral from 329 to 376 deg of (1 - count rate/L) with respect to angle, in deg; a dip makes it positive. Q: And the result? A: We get 7.2 deg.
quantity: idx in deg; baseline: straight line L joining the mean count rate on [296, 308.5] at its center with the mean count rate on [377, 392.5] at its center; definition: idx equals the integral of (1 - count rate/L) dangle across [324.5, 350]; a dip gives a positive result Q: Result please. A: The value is 6.9 deg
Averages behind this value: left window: 19.9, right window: 14.4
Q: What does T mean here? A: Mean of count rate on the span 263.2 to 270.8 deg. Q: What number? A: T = 18.1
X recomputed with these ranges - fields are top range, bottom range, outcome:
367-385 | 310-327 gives 0.84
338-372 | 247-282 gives 0.75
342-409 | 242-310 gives 0.75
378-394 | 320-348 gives 1.07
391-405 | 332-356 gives 1.07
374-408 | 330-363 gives 1.07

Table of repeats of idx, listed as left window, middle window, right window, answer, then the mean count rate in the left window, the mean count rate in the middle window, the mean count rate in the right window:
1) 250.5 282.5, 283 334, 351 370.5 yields -4.3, 18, 17.8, 14.4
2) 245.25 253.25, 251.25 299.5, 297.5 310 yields 2.6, 18.8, 18.2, 19.8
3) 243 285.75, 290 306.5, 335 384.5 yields -2.7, 18.2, 19.4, 13.8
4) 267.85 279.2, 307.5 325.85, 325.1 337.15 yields -3.8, 18.3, 17.9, 13.6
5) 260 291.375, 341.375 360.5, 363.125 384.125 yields 3.2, 18.2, 12.9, 14.8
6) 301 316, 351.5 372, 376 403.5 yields 1.8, 19.5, 14.5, 14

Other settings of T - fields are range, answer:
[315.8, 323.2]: 17.3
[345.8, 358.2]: 13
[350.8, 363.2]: 14.2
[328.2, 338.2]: 13.2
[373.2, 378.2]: 15.1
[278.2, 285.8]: 18.6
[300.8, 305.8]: 19.9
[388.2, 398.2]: 13.9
